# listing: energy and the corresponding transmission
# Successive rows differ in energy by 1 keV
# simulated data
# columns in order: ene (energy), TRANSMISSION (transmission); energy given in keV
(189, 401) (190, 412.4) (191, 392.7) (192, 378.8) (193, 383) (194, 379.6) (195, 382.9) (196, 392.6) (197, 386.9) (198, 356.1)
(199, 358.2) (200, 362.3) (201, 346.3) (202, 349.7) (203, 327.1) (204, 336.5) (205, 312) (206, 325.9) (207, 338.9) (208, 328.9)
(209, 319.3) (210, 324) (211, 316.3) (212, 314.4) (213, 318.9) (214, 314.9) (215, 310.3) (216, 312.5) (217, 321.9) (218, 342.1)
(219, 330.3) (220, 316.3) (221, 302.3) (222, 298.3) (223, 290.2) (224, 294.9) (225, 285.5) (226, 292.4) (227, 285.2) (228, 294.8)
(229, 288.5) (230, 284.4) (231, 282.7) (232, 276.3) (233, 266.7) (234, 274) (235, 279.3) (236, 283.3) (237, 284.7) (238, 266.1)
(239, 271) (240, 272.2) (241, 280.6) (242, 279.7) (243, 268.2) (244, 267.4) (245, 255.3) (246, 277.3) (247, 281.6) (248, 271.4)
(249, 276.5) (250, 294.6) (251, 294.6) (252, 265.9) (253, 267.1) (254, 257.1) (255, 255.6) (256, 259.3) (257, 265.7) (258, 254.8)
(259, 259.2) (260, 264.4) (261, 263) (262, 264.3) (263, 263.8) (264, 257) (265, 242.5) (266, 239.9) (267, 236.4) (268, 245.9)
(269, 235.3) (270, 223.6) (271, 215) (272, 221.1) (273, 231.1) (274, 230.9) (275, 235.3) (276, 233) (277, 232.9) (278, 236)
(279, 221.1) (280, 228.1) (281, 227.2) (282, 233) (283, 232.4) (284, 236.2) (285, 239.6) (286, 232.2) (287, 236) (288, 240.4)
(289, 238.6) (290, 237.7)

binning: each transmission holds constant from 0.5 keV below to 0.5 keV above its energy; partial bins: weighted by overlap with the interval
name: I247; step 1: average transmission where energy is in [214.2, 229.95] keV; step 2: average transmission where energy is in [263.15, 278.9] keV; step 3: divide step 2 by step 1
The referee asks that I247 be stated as 0.77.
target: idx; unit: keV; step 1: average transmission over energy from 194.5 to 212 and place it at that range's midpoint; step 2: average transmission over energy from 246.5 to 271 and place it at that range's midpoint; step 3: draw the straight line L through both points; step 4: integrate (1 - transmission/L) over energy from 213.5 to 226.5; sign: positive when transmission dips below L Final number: 0.4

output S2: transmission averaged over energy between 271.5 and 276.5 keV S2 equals 230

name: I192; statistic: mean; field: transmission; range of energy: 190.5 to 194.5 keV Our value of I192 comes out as 384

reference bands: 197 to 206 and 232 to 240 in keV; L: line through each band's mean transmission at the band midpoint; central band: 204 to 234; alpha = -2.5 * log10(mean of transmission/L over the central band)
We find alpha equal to 0.01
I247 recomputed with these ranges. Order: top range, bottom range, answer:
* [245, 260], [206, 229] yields 0.87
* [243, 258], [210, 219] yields 0.84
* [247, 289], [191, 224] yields 0.73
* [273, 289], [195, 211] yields 0.68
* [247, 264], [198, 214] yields 0.81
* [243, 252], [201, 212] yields 0.84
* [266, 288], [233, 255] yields 0.85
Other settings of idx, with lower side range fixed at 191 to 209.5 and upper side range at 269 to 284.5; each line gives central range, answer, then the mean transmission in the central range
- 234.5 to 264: 0.40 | 270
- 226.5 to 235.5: 0.68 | 281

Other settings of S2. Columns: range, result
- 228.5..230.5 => 286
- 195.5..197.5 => 390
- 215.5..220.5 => 325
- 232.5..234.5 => 270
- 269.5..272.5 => 220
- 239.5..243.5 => 275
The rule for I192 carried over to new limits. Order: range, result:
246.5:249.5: 276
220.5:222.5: 300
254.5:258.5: 259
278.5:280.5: 225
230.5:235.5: 276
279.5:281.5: 228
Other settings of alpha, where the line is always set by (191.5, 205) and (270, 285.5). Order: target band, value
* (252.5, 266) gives 0.008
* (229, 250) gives 0.068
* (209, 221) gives 0.050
